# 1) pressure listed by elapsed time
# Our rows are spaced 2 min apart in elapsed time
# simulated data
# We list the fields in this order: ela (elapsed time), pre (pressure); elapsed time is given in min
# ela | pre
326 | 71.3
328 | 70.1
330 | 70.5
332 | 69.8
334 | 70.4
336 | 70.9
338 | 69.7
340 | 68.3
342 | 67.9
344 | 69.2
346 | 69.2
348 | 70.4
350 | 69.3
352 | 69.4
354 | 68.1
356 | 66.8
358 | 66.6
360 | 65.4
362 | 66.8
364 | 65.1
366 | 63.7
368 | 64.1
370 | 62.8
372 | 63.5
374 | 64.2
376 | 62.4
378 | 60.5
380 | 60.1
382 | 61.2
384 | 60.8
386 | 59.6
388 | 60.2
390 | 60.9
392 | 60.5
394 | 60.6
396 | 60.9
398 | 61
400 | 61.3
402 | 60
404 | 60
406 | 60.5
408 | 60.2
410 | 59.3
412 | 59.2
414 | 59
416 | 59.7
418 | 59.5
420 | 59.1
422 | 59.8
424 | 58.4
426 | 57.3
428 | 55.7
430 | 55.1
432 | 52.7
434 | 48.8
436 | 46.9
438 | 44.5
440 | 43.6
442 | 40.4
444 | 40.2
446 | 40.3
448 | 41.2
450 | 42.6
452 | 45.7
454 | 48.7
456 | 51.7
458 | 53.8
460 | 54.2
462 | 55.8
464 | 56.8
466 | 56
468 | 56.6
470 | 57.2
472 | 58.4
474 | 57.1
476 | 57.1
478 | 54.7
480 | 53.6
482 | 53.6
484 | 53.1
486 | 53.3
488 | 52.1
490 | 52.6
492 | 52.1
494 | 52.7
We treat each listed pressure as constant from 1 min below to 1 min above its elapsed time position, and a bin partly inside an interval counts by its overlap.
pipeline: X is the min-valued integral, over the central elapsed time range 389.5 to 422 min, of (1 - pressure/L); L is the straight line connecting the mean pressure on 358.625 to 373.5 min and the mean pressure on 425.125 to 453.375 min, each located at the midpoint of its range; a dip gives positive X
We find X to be -3.1 min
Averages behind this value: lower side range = 64.5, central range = 60.1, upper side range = 46.8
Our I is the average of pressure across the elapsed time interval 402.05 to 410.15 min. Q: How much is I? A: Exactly 60.1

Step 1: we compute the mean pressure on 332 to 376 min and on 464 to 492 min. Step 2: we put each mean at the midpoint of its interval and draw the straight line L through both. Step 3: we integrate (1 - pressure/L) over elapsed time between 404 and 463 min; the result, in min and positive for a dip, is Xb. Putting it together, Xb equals 7.1 min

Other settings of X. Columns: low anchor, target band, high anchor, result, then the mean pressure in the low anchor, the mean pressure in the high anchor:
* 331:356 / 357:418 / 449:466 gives 0.7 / 69.3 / 51.4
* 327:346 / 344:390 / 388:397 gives 0.1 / 69.6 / 60.7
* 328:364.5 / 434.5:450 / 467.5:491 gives 4.2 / 68.6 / 54.9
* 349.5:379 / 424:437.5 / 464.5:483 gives 1.5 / 65.2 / 56.1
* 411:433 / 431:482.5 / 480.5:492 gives 4.3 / 57.8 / 52.9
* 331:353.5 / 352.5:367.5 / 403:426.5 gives 0.2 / 69.5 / 59.4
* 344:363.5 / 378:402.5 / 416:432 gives 0.8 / 68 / 57.6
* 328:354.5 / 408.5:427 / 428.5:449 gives -3.0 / 69.5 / 45.6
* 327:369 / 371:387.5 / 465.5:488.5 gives 0.9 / 68.2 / 55.3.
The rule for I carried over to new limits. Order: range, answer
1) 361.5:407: 61.7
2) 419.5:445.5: 50.6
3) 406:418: 59.6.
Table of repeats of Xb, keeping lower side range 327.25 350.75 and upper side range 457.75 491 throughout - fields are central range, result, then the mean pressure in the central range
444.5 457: 2.77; 44.8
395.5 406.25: 0.41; 60.6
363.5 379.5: 0.73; 63.1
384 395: 0.65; 60.4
